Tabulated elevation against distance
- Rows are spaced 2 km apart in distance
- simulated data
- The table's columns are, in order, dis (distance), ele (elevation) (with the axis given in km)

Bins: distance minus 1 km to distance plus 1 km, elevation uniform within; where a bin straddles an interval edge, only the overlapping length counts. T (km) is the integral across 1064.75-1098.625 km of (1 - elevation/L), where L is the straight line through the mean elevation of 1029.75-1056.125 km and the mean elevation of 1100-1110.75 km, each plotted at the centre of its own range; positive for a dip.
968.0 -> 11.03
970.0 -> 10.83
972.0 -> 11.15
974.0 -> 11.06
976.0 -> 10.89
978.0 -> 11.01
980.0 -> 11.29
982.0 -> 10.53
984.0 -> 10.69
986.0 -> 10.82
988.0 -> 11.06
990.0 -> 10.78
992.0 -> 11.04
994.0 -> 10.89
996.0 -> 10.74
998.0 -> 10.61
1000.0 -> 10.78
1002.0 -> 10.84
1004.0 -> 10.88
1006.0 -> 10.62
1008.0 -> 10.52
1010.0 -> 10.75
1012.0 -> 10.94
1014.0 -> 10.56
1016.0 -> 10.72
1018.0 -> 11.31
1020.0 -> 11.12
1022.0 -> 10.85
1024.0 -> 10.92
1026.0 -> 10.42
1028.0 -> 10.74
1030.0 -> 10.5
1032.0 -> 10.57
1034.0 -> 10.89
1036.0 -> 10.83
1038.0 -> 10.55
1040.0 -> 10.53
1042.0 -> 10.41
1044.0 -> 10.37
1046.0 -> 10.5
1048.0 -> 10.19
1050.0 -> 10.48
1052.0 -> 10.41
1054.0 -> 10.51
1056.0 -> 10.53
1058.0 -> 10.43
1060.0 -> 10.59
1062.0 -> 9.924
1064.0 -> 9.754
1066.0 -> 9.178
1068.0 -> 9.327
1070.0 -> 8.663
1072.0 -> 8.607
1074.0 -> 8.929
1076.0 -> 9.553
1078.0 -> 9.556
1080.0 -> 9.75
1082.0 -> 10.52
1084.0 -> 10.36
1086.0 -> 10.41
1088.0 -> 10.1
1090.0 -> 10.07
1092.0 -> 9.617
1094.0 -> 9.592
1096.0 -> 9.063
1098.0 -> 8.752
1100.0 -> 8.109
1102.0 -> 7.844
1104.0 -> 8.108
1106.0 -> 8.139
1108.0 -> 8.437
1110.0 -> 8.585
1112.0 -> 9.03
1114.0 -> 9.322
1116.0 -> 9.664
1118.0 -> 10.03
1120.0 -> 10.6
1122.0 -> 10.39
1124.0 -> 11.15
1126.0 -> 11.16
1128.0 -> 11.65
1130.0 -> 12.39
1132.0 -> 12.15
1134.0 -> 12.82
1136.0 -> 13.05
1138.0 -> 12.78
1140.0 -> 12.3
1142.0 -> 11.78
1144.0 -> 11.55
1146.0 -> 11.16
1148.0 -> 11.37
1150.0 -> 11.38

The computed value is -1.8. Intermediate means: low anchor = 10.5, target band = 9.54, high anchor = 8.2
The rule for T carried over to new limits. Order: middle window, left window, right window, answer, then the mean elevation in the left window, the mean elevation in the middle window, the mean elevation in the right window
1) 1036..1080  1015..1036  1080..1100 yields 1.3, 10.8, 9.97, 9.74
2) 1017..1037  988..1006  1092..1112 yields -1.2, 10.8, 10.8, 8.6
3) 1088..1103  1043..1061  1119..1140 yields 2.9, 10.4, 9.08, 11.8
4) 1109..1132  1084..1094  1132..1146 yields 2.1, 10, 10.4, 12.3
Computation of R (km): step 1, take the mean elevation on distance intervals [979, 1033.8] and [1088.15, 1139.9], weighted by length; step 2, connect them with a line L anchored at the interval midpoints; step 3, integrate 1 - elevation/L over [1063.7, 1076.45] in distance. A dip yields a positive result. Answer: 1.6 km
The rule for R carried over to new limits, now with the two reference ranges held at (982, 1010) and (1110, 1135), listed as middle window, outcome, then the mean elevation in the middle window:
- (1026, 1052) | 0.6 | 10.5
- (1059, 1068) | 0.8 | 9.8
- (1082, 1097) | 1.2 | 9.93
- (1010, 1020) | -0.1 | 10.9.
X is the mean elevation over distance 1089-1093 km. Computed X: 9.84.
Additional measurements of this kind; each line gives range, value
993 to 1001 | 10.8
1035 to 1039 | 10.7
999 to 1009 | 10.7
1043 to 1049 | 10.4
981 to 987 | 10.7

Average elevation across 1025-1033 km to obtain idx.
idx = 10.6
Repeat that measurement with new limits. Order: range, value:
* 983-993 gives 10.9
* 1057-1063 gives 10.3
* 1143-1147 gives 11.4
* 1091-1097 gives 9.42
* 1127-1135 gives 12.3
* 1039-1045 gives 10.4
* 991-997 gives 10.9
